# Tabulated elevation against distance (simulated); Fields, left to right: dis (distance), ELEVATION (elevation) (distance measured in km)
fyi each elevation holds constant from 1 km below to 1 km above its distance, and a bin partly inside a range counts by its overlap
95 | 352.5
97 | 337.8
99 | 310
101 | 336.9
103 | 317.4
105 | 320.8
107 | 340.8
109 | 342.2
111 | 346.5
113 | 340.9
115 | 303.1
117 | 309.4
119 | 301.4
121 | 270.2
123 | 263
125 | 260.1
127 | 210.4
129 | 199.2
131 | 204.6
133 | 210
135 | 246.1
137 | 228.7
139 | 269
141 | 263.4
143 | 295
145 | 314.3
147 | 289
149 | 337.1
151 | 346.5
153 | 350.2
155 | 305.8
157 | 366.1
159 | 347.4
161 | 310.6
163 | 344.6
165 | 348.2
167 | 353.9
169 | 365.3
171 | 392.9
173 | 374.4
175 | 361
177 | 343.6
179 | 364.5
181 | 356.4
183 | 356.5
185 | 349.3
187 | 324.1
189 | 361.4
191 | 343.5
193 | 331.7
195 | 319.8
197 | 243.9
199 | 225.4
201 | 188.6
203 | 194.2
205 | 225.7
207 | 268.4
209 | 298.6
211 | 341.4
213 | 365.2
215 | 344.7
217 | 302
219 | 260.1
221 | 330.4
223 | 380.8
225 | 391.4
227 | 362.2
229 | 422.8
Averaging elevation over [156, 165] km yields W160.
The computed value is 343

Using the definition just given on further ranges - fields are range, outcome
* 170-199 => 340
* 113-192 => 312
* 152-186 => 352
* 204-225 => 316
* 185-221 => 293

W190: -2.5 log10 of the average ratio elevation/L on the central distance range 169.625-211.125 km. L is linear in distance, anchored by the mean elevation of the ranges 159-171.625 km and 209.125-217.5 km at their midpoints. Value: 0.104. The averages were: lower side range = 351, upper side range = 336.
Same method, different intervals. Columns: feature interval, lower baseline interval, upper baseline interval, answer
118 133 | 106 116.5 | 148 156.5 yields 0.35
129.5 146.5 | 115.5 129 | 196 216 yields 0.05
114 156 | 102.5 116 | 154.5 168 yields 0.22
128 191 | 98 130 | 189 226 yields -0.07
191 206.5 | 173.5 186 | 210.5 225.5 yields 0.34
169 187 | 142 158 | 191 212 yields -0.22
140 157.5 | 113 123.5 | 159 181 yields 0.05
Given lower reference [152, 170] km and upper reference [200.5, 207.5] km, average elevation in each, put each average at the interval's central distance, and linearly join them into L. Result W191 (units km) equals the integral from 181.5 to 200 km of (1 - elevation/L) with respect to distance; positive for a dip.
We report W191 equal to -4.4 km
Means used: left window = 344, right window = 218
